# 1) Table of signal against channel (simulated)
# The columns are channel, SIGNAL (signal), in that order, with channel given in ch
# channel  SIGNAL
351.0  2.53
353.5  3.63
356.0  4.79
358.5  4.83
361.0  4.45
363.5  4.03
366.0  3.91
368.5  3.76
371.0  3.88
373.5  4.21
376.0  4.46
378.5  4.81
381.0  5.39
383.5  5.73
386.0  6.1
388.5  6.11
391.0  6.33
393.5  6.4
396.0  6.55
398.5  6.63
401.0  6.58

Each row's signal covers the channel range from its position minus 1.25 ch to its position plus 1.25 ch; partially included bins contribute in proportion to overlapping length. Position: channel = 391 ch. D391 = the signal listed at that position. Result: 6.33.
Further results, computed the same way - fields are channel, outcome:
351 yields 2.53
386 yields 6.1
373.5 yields 4.21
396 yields 6.55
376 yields 4.46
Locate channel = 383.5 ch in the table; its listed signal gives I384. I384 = 5.73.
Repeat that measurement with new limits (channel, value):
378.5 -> 4.81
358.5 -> 4.83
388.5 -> 6.11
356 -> 4.79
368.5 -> 3.76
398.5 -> 6.63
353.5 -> 3.63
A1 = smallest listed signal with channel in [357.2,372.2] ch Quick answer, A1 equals 3.76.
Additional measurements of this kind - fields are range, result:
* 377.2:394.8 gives 4.81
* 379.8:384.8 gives 5.39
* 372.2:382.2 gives 4.21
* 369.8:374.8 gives 3.88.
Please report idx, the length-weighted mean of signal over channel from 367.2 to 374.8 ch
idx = 3.95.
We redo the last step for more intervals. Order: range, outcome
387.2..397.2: 6.35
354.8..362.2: 4.69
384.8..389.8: 6.11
